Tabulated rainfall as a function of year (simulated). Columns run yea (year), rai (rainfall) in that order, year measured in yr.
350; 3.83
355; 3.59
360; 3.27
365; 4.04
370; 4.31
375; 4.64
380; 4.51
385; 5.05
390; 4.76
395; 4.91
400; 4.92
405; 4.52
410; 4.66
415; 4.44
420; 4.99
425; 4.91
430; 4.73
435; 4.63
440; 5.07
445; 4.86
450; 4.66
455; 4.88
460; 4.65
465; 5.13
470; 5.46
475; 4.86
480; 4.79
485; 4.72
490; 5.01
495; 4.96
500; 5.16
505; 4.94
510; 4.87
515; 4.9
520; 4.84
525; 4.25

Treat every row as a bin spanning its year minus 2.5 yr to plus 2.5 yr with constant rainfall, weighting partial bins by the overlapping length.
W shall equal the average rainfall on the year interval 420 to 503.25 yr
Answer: 4.91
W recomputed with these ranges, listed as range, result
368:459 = 4.75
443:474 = 4.94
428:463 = 4.79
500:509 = 4.99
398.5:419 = 4.65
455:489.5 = 4.94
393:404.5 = 4.85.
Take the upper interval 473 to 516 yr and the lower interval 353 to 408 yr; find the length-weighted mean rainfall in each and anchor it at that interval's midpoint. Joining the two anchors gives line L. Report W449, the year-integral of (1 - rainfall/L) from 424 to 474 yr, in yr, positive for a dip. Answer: -1.9 yr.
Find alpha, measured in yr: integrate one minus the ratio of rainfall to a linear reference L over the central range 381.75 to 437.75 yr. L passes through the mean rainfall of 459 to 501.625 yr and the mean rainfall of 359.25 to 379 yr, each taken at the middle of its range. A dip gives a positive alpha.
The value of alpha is -3.9 yr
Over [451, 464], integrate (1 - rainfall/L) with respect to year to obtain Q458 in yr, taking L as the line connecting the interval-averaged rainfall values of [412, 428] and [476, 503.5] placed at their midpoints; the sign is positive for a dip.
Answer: 0.2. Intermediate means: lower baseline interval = 4.77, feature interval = 4.79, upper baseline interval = 4.92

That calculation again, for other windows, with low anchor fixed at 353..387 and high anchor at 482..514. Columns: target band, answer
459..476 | -1.1 yr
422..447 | -1.5 yr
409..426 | -1.0 yr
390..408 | -1.7 yr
